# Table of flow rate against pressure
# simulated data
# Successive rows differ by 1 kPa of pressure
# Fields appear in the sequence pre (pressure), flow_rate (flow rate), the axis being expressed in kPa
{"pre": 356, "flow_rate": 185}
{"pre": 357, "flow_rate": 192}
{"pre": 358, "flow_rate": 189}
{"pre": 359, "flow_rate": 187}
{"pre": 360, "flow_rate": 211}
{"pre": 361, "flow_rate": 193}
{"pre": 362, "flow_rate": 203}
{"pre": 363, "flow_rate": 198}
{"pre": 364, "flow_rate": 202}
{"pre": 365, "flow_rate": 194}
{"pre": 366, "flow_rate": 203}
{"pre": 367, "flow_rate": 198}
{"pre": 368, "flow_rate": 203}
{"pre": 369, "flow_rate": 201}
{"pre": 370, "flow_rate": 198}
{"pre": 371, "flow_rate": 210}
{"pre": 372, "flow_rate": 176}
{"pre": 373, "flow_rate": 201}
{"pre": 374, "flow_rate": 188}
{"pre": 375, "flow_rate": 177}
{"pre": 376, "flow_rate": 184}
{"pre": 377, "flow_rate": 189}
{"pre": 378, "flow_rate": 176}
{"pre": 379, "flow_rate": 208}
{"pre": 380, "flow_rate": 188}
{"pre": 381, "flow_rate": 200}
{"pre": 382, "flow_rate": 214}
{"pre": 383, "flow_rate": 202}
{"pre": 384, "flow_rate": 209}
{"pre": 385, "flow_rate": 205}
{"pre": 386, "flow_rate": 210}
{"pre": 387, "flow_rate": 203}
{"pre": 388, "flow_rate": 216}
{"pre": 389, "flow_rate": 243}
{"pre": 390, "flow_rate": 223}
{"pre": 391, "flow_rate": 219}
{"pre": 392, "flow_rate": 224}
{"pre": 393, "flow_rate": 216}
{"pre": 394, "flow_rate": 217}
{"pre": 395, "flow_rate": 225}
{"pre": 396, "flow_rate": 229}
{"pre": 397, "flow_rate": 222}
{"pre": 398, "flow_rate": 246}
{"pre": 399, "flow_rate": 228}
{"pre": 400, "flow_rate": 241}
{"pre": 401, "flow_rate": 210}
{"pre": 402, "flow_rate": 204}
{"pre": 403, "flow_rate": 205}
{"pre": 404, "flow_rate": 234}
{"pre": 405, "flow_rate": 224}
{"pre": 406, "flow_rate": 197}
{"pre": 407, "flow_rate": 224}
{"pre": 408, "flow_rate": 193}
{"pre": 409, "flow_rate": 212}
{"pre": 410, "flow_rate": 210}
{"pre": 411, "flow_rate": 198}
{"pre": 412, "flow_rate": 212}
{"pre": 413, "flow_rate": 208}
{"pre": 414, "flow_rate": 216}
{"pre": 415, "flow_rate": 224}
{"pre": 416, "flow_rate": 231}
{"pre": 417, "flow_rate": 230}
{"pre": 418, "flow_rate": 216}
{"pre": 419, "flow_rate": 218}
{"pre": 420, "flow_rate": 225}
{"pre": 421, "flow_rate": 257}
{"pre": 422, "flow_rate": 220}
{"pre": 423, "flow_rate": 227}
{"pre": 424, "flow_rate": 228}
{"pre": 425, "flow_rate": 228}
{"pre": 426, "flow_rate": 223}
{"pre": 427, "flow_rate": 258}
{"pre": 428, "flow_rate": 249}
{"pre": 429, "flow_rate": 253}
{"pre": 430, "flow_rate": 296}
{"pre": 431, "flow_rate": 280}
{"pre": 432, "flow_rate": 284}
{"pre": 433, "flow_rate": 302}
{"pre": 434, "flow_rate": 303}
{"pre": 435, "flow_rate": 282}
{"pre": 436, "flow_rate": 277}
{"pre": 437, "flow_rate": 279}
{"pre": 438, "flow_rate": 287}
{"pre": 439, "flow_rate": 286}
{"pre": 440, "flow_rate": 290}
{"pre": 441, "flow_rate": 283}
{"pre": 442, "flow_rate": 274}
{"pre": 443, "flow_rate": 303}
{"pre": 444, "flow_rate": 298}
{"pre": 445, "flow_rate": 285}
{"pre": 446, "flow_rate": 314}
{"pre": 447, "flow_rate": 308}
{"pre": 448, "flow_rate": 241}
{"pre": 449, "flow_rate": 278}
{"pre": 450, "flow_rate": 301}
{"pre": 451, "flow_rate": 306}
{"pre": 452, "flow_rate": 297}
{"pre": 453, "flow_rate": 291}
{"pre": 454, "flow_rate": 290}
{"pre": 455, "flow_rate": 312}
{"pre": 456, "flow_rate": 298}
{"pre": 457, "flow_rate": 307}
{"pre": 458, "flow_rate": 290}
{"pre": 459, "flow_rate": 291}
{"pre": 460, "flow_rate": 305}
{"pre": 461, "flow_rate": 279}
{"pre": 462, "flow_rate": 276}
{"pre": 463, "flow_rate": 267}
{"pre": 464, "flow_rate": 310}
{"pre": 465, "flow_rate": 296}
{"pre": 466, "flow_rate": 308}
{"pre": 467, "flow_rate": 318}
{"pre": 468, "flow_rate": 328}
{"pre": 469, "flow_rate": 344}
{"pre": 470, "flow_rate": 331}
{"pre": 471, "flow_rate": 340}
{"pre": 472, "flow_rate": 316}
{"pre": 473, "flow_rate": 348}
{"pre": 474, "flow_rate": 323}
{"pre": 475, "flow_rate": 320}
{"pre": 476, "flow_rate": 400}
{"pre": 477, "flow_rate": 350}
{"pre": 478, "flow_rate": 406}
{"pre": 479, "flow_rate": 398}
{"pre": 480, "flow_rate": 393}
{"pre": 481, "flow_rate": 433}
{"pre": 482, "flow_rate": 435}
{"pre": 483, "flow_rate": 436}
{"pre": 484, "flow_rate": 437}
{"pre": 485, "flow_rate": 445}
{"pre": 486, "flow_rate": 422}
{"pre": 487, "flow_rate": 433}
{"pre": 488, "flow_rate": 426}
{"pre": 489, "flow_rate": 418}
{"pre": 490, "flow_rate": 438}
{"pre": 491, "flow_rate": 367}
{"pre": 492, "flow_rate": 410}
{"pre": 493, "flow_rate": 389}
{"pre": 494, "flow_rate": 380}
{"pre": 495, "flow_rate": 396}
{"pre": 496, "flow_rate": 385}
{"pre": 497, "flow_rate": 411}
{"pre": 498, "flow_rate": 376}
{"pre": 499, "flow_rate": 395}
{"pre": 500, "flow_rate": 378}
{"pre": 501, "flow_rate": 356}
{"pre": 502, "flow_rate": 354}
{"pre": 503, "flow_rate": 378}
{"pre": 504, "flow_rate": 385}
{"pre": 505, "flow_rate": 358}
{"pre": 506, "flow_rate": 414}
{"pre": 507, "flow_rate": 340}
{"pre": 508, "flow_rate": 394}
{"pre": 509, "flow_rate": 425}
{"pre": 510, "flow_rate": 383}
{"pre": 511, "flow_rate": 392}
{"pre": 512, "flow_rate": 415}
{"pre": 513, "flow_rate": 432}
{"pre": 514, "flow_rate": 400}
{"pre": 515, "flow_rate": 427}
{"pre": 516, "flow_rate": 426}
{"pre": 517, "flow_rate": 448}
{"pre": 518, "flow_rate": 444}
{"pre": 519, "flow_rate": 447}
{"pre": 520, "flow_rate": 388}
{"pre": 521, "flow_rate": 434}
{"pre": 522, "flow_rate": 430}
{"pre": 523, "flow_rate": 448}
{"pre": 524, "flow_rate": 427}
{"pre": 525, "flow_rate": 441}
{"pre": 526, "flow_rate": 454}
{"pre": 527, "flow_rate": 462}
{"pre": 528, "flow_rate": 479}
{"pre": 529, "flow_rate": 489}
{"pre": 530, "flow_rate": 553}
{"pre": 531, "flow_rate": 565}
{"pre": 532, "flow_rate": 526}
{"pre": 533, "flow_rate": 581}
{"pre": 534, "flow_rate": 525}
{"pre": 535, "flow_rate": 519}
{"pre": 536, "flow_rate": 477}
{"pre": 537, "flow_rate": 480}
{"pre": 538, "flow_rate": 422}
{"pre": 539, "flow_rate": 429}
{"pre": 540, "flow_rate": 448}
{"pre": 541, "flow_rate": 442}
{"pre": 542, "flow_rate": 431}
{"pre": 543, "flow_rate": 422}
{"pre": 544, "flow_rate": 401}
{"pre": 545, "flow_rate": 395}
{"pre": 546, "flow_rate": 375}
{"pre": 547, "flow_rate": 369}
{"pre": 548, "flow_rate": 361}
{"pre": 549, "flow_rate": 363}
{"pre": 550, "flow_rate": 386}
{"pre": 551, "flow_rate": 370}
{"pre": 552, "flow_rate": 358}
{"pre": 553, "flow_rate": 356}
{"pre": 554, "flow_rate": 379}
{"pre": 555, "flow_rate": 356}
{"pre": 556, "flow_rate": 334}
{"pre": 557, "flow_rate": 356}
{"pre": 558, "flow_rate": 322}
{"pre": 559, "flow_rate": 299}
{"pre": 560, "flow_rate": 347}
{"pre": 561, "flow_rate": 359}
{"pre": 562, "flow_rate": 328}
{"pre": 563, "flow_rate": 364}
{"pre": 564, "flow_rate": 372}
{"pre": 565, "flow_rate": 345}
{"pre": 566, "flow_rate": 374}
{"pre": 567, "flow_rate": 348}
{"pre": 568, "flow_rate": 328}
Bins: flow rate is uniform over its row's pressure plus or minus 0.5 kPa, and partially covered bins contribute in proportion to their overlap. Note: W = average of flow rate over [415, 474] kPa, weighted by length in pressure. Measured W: 282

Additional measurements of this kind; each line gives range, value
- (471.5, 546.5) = 420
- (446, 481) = 318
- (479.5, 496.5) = 414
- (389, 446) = 242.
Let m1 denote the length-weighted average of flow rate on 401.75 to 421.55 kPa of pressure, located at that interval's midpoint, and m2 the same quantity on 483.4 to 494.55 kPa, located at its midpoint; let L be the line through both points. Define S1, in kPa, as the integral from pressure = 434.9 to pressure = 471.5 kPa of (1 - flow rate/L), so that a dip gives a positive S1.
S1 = 2.9 kPa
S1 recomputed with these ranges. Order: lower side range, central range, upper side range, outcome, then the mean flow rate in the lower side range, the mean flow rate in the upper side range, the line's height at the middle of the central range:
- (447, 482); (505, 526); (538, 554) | -2.9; 322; 394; 367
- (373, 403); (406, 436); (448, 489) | 3.1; 211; 342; 264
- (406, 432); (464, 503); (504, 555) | -3.7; 230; 429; 346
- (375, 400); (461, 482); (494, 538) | 1.0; 212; 433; 356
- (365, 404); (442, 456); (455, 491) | 1.0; 208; 356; 316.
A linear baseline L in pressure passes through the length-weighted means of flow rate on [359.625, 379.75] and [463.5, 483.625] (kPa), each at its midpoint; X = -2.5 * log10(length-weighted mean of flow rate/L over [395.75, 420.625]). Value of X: 0.167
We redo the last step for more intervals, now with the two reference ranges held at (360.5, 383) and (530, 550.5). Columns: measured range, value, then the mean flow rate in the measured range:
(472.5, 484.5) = -0.098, 390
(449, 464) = 0.102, 294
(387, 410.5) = 0.076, 220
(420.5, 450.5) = 0.071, 273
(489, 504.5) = -0.013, 388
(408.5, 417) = 0.196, 215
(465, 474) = 0.050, 327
